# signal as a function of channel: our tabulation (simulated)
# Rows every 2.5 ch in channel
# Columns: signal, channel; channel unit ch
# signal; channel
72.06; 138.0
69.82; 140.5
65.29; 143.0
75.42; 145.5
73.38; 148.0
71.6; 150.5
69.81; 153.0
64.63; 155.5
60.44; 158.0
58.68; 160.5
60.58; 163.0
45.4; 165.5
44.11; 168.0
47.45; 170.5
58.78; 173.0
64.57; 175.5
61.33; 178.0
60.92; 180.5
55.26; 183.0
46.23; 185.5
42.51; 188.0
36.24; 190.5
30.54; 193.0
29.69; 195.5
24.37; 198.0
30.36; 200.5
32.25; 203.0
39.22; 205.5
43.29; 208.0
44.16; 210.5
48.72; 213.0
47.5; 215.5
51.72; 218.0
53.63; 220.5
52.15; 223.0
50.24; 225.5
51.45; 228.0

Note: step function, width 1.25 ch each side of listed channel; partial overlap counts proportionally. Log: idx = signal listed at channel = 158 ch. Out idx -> 60.44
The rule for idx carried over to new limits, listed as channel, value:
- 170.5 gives 47.45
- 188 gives 42.51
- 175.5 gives 64.57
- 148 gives 73.38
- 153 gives 69.81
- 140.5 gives 69.82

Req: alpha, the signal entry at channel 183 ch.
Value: 55.26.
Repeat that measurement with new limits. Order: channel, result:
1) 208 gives 43.29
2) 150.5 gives 71.6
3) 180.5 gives 60.92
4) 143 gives 65.29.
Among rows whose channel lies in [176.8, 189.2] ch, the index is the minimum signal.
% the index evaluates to 42.51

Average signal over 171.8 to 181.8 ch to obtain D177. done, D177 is 61.4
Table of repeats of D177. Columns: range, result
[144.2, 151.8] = 73.4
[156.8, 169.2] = 53.9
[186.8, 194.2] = 36.4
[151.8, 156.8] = 67.1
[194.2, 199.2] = 27.1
